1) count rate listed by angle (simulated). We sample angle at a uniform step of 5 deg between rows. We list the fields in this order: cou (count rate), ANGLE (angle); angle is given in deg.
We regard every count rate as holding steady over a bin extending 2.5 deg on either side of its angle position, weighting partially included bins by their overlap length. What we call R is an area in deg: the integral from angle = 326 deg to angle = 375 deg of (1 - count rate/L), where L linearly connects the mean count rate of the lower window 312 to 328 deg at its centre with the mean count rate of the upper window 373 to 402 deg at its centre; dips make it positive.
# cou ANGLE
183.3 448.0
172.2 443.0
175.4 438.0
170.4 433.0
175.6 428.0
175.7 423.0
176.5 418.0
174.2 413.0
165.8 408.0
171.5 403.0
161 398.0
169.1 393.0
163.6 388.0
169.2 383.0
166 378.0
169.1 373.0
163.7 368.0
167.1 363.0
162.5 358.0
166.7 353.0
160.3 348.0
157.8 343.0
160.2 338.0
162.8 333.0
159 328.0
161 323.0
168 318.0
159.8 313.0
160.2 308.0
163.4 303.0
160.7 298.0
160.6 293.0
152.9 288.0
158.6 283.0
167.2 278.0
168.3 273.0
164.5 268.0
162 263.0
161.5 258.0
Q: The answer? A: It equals 0.4 deg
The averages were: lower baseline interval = 163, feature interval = 163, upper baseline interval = 166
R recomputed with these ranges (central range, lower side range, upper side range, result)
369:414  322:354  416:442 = 0.40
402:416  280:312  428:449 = 0.08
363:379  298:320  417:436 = 0.22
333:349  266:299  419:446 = 0.65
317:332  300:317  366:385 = 0.08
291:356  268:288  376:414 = 1.26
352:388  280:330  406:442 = 0.31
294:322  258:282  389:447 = 0.71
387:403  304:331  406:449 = 0.44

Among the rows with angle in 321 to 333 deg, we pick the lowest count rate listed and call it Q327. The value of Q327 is 159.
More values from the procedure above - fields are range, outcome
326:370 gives 157.8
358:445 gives 161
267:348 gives 152.9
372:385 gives 166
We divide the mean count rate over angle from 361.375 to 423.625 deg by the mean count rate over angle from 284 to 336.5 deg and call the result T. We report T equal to 1.0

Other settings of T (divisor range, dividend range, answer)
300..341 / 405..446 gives 1.07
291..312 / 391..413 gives 1.04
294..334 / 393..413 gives 1.04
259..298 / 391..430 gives 1.06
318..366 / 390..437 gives 1.05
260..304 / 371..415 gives 1.03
